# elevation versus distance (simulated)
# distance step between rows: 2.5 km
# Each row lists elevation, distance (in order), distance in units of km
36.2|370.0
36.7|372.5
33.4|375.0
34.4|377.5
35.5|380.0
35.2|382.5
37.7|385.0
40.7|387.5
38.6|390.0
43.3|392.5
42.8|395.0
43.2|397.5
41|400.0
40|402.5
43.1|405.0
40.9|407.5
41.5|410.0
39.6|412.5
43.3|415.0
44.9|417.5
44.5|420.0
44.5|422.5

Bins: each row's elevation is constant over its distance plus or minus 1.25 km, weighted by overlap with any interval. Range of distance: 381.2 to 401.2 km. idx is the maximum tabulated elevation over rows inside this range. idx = 43.3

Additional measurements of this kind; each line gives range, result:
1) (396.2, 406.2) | 43.2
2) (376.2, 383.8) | 35.5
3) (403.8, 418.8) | 44.9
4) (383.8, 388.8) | 40.7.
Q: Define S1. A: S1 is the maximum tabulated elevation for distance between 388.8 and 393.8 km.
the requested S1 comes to 43.3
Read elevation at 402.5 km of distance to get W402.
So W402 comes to 40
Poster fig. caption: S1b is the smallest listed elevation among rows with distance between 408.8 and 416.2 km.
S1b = 39.6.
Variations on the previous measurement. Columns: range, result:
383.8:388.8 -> 37.7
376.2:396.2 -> 34.4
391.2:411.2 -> 40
